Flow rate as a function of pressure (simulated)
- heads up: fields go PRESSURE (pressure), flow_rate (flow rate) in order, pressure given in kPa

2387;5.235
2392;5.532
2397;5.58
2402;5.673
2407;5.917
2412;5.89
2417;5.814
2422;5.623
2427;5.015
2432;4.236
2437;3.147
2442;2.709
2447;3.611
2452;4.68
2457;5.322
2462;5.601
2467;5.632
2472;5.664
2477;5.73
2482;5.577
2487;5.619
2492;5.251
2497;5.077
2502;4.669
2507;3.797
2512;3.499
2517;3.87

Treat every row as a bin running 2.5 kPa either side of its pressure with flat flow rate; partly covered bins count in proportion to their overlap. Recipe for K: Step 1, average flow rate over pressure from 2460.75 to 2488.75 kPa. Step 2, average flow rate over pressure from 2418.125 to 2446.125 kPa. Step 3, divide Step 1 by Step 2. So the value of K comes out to 1.34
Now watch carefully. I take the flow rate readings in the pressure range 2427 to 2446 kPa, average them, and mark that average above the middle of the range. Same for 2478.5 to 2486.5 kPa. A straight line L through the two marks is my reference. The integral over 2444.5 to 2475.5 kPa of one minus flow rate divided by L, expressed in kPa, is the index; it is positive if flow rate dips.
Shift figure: -3.1 kPa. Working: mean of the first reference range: 3.6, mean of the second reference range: 5.61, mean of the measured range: 5.11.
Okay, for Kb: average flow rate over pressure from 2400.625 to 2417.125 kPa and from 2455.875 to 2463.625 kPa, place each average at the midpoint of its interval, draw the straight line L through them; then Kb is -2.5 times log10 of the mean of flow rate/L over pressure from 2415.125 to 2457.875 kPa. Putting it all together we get 0.27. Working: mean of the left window 5.84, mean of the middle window 4.41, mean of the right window 5.47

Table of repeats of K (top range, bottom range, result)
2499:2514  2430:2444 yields 1.20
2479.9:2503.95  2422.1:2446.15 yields 1.33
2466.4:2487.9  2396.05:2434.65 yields 1.04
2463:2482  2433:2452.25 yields 1.64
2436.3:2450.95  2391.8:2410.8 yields 0.58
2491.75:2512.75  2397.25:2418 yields 0.77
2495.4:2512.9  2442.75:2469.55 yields 0.89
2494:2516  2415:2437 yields 0.86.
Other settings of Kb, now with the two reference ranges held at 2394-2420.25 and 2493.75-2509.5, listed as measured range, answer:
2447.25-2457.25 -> 0.12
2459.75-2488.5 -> -0.15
